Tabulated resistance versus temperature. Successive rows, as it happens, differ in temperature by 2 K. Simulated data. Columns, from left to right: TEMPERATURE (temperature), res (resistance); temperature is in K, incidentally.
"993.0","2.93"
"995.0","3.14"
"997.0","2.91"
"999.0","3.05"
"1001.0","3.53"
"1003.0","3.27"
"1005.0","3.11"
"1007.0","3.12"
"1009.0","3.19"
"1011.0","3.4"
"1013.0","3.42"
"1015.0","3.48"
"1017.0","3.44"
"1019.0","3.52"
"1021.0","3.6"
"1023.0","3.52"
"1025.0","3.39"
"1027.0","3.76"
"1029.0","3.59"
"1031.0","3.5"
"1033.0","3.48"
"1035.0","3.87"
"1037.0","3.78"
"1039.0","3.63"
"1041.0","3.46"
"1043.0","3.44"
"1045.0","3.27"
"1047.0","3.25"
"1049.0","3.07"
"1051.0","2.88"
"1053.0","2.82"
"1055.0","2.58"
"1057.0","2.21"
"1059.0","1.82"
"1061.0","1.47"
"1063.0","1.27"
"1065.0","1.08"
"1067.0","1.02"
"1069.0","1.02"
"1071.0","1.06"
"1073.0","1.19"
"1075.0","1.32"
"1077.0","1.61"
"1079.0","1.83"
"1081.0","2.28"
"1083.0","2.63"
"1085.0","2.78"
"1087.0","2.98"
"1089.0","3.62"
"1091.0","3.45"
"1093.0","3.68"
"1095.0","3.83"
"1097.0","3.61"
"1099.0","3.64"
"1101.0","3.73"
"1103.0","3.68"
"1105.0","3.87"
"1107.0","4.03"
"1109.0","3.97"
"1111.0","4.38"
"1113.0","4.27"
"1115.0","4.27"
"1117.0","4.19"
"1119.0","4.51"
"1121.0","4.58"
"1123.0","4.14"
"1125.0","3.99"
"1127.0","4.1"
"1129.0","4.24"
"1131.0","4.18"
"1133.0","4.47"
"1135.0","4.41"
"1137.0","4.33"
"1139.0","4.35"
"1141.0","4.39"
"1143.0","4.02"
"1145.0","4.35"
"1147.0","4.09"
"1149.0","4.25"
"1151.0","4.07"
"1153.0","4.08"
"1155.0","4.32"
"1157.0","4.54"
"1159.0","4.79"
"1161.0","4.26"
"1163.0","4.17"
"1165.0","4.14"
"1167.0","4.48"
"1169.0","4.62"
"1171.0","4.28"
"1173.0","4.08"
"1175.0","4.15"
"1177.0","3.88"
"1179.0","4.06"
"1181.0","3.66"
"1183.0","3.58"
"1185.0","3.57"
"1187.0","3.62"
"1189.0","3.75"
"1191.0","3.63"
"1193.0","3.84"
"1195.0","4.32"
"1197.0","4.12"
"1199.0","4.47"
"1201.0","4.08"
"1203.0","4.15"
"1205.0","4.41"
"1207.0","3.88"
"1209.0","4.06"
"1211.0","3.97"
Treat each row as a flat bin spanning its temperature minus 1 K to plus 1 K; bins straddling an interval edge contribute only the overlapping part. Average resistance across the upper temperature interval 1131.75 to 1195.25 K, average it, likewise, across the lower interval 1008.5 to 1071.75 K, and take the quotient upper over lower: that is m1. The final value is 1.43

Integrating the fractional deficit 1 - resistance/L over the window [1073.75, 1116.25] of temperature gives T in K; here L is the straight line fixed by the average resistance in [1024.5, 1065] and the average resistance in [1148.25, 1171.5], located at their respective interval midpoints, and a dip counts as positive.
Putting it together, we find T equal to 3.5 K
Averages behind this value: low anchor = 2.97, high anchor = 4.34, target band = 3.3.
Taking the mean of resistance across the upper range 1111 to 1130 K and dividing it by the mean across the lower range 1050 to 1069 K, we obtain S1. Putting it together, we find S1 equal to 2.3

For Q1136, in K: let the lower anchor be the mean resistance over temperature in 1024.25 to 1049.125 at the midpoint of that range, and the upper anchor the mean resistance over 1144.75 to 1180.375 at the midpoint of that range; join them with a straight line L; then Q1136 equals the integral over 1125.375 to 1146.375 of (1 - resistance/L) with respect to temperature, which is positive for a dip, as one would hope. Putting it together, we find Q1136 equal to -0.9 K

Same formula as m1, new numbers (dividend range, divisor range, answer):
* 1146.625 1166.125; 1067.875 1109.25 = 1.52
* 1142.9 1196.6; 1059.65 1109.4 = 1.60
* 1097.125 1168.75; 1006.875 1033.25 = 1.21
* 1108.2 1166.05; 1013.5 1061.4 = 1.32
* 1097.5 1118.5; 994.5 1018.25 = 1.23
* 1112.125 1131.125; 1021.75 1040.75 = 1.18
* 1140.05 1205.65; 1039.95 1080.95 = 1.97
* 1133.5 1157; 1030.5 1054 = 1.26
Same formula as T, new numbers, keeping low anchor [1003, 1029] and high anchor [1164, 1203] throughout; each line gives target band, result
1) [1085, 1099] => 0.8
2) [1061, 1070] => 6.1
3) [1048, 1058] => 2.4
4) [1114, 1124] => -1.5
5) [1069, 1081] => 7.2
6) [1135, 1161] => -2.7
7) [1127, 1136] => -1.1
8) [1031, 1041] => -0.5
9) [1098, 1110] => -0.3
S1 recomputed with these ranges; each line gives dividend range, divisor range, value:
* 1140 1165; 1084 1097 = 1.25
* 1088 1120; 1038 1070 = 1.64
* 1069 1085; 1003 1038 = 0.50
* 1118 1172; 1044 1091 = 1.99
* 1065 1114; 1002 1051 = 0.83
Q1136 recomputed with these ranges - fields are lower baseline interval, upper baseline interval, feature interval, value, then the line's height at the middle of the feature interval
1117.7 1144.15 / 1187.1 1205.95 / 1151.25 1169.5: -0.8 K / 4.18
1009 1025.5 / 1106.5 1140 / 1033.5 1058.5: 3.4 K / 3.68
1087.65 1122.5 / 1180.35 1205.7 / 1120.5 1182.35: -4.6 K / 3.94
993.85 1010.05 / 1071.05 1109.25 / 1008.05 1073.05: 4.9 K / 3.08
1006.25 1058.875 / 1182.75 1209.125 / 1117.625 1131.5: -2.1 K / 3.68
